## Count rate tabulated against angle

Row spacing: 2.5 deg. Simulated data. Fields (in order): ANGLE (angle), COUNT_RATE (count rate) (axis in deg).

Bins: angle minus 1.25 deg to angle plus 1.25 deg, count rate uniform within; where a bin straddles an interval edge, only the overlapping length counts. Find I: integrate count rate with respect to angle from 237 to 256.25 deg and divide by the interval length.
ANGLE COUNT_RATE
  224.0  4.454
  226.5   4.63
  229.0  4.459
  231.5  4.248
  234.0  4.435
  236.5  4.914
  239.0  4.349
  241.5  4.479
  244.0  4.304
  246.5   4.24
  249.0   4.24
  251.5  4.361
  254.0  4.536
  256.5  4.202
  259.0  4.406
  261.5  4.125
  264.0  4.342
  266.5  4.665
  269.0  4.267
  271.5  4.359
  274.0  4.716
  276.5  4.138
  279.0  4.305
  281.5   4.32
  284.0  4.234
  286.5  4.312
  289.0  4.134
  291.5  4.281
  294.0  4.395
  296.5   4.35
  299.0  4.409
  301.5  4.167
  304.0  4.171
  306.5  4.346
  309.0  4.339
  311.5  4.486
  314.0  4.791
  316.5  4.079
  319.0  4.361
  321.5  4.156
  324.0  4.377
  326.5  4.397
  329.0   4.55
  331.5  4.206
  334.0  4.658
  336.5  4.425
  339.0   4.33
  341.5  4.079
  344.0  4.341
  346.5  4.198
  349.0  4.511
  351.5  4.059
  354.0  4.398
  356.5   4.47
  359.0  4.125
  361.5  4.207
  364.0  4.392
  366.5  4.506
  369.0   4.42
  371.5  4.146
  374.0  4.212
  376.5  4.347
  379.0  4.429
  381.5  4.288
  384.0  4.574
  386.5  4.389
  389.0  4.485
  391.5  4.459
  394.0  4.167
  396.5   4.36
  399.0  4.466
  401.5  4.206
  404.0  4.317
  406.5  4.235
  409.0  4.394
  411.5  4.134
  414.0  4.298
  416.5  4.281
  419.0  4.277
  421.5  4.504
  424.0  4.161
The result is 4.37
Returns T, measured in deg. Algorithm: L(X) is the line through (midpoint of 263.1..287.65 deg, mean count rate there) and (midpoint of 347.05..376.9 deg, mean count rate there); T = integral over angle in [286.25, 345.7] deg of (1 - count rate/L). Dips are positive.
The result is 0.03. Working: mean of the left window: 4.37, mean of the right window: 4.31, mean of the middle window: 4.34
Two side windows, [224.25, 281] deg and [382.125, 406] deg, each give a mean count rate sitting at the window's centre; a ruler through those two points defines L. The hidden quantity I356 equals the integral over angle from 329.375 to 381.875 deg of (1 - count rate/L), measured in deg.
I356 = 0.6 deg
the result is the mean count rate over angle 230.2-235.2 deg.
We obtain 4.34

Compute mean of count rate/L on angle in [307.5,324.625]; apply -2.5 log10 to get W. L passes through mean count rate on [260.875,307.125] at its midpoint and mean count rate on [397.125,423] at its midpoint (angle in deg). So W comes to -0.01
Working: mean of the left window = 4.32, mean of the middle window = 4.37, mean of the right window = 4.31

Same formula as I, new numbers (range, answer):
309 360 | 4.35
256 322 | 4.33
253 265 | 4.32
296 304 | 4.28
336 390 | 4.33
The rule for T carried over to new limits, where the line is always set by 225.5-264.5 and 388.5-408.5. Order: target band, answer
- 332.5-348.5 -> 0.0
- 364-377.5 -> 0.0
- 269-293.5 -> 0.4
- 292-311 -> 0.2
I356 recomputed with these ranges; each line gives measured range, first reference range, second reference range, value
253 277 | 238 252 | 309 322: -0.2 deg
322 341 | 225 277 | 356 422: -0.1 deg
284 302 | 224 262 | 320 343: 0.3 deg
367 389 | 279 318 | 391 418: -0.3 deg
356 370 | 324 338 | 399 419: 0.1 deg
